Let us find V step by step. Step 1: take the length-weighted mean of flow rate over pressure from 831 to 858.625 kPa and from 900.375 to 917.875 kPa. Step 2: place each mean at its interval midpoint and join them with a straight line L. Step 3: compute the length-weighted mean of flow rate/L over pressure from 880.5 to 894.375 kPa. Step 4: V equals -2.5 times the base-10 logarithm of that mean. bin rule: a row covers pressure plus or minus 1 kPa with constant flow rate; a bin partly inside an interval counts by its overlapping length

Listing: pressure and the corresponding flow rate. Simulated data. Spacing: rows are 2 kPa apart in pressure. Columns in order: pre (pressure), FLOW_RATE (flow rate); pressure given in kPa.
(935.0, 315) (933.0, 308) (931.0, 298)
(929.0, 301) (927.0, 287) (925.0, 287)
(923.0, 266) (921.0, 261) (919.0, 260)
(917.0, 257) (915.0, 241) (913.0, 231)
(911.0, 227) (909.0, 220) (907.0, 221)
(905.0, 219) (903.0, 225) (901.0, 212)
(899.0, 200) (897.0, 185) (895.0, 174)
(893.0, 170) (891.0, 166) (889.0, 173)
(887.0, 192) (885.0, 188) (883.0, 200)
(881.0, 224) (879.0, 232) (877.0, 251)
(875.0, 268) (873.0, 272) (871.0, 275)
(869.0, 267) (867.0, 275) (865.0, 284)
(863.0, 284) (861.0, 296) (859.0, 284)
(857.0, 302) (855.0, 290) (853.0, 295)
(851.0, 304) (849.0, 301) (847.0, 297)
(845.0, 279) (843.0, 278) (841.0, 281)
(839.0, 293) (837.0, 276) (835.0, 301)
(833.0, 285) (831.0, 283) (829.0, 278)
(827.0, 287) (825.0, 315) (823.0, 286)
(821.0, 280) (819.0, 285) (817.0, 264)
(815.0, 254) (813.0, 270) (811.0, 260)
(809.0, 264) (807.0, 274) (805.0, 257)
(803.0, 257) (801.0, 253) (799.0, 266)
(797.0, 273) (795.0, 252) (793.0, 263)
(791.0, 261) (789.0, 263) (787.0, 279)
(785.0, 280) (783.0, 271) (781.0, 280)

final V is 0.32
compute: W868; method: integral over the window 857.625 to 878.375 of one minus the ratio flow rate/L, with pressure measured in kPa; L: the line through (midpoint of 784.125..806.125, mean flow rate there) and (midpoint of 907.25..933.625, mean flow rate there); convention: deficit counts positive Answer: -0.93 kPa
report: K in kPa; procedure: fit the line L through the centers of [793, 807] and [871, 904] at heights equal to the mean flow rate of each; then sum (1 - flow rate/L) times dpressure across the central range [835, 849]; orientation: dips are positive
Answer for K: -3.0 kPa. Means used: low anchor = 261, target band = 286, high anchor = 210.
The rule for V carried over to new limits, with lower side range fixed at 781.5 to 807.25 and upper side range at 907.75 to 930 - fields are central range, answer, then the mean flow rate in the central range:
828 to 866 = -0.11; 289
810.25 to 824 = -0.03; 271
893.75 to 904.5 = 0.28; 199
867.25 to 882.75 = 0.03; 254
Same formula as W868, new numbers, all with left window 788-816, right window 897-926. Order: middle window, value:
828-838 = -1.18 kPa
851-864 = -2.30 kPa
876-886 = 0.99 kPa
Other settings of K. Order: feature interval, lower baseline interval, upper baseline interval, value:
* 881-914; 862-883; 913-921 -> 7.0 kPa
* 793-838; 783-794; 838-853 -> 1.0 kPa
